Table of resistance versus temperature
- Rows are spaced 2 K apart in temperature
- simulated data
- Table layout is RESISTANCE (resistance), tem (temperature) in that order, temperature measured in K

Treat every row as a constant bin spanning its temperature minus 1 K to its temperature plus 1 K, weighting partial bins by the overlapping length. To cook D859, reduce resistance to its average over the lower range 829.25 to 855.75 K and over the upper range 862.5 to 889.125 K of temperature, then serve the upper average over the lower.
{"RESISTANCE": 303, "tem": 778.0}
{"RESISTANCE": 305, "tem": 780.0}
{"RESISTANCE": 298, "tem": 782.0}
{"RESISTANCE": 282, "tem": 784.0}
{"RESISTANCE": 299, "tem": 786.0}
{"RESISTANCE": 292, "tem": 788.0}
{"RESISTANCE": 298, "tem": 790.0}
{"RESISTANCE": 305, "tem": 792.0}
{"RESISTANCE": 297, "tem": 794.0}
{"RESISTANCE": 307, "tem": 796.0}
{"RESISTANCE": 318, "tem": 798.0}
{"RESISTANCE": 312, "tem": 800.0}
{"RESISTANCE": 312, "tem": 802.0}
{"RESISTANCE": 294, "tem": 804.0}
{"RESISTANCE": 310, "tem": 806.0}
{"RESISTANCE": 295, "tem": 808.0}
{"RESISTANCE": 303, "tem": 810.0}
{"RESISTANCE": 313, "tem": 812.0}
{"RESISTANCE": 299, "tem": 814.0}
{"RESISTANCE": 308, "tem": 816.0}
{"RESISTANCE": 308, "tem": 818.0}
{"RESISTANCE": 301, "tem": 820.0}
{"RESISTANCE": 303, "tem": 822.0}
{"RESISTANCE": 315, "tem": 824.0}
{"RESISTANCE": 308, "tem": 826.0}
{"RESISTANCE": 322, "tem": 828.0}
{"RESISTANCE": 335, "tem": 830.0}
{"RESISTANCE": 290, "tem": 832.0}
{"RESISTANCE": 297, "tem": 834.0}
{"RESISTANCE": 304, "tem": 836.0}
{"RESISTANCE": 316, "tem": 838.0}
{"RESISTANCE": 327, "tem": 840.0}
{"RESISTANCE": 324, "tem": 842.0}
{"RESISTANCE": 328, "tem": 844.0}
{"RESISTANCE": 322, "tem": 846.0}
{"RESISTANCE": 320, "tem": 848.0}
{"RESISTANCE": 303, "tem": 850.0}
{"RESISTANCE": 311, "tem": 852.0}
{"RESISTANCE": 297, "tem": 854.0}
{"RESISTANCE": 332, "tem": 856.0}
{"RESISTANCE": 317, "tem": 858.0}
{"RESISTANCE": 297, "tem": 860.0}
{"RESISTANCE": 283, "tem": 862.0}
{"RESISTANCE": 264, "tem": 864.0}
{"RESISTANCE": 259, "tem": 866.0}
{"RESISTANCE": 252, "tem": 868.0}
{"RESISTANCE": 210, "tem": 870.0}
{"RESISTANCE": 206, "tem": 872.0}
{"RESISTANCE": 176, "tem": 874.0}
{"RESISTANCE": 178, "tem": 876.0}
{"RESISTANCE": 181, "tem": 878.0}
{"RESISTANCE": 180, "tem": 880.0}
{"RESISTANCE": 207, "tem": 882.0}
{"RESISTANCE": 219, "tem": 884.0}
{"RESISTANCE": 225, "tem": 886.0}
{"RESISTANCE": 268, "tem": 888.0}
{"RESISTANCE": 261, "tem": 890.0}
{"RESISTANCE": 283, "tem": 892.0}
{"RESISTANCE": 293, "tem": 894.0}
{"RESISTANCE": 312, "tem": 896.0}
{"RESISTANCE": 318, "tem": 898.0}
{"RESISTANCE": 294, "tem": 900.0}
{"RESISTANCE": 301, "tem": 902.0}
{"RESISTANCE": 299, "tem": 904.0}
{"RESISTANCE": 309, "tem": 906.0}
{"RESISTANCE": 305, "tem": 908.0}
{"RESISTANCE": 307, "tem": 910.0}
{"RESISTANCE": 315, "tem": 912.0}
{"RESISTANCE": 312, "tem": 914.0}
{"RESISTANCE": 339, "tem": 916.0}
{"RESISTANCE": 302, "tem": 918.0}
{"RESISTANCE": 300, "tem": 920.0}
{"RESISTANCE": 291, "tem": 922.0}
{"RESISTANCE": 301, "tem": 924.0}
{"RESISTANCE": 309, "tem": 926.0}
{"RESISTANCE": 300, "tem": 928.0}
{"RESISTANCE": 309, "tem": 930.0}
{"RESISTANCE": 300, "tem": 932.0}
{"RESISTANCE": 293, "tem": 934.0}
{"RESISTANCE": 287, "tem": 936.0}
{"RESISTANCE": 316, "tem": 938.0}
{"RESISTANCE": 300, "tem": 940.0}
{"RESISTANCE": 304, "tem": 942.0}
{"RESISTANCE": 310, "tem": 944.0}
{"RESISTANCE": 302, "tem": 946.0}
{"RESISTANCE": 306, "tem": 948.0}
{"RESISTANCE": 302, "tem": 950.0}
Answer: 0.70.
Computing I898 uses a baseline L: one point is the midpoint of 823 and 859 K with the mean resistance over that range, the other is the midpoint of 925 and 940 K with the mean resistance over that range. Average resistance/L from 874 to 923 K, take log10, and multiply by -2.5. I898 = 0.13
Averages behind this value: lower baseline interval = 315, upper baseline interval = 302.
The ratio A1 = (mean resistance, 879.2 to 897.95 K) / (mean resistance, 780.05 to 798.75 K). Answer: 0.85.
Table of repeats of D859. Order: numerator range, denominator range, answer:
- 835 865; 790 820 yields 1.01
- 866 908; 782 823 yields 0.83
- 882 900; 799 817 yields 0.88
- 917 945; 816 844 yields 0.97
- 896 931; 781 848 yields 1.00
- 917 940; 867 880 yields 1.51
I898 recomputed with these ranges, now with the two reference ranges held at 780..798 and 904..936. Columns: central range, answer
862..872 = 0.226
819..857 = -0.043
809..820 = -0.020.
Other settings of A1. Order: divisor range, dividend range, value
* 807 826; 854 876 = 0.84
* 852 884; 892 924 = 1.25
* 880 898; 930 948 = 1.17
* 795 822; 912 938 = 0.99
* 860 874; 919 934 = 1.23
